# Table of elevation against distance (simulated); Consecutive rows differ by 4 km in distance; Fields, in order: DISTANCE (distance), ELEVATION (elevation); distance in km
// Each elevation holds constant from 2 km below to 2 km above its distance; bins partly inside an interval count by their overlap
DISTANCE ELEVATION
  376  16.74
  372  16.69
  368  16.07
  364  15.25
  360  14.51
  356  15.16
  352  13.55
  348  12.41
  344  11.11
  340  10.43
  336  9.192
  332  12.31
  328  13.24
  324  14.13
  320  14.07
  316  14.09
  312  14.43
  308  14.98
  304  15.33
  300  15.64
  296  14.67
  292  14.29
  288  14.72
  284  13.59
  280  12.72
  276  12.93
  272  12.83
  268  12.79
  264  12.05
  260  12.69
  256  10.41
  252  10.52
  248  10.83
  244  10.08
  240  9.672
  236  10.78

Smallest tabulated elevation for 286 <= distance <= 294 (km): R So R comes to 14.29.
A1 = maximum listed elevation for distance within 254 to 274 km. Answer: 12.83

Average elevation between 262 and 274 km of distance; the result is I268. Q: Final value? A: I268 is 12.6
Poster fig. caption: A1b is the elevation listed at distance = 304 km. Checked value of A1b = 15.33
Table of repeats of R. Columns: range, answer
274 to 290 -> 12.72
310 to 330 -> 13.24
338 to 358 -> 10.43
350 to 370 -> 13.55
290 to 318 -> 14.09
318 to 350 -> 9.192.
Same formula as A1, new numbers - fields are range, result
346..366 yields 15.25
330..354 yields 13.55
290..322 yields 15.64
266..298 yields 14.72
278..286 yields 13.59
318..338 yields 14.13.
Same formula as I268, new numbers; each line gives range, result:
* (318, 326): 14.1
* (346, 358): 13.7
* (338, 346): 10.8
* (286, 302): 14.8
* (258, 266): 12.4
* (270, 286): 13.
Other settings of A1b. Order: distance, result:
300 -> 15.64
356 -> 15.16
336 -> 9.192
